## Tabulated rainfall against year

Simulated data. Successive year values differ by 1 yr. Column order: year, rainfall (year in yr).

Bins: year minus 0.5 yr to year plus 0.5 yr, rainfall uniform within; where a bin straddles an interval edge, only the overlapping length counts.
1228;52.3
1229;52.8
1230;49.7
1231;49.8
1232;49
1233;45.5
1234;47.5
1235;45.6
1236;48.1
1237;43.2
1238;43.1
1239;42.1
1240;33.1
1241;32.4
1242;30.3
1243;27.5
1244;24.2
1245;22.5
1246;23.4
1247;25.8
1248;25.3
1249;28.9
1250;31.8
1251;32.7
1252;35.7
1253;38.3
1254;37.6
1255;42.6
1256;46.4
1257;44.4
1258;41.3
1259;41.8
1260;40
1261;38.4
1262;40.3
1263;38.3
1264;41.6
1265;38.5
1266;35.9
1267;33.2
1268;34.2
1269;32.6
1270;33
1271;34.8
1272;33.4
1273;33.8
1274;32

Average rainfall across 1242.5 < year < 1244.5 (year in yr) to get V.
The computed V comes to 25.9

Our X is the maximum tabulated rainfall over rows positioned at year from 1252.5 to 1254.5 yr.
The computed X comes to 38.3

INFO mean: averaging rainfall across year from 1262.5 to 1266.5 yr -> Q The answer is 38.6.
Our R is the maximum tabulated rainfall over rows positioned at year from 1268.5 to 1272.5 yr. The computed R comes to 34.8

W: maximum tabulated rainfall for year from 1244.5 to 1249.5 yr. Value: 28.9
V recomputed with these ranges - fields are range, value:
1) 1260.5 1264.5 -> 39.6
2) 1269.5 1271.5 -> 33.9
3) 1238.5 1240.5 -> 37.6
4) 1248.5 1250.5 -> 30.4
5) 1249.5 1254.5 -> 35.2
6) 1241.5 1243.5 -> 28.9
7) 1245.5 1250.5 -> 27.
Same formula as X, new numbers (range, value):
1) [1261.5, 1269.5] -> 41.6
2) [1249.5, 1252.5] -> 35.7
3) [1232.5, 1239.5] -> 48.1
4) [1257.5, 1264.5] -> 41.8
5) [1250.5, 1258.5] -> 46.4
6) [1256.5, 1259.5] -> 44.4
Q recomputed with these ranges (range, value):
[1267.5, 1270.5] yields 33.3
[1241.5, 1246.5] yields 25.6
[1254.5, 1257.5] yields 44.5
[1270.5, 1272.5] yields 34.1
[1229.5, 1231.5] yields 49.8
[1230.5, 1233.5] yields 48.1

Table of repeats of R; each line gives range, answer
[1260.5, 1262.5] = 40.3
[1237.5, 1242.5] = 43.1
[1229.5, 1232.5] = 49.8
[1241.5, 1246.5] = 30.3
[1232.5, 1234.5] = 47.5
